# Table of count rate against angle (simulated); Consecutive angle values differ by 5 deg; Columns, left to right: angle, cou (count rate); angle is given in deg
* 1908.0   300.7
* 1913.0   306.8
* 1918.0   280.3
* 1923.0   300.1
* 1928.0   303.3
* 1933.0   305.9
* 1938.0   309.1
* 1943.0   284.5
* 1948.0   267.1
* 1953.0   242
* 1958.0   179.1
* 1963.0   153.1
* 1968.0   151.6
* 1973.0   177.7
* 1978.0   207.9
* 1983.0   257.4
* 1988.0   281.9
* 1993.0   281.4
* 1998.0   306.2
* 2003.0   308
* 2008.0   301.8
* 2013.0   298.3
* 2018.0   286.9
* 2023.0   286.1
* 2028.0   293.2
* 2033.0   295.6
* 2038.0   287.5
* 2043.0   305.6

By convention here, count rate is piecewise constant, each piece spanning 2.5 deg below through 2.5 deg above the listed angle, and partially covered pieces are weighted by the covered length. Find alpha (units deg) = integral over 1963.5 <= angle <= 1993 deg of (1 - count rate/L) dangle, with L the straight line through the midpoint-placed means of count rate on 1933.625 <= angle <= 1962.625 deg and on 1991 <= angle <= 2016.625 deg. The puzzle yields 6.58 deg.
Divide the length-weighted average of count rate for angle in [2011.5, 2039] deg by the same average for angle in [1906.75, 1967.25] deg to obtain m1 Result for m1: 1.1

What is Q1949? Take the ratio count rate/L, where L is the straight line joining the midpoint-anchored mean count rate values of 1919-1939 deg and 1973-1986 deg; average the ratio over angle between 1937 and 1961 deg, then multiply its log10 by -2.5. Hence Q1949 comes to 0.09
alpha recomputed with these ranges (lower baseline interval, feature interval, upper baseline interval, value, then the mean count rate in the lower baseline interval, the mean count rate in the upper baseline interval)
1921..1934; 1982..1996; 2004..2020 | 1.0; 303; 297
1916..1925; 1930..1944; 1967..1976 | -2.8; 290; 169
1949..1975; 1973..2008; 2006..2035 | -4.3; 186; 293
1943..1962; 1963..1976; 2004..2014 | 4.5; 231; 302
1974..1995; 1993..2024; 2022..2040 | -3.0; 251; 291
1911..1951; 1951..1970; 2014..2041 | 7.3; 294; 291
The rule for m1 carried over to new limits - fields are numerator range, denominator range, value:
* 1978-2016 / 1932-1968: 1.19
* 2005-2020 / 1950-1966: 1.54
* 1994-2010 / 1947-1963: 1.42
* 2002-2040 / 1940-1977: 1.41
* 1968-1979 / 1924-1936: 0.60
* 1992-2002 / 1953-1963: 1.58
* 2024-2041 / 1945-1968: 1.42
